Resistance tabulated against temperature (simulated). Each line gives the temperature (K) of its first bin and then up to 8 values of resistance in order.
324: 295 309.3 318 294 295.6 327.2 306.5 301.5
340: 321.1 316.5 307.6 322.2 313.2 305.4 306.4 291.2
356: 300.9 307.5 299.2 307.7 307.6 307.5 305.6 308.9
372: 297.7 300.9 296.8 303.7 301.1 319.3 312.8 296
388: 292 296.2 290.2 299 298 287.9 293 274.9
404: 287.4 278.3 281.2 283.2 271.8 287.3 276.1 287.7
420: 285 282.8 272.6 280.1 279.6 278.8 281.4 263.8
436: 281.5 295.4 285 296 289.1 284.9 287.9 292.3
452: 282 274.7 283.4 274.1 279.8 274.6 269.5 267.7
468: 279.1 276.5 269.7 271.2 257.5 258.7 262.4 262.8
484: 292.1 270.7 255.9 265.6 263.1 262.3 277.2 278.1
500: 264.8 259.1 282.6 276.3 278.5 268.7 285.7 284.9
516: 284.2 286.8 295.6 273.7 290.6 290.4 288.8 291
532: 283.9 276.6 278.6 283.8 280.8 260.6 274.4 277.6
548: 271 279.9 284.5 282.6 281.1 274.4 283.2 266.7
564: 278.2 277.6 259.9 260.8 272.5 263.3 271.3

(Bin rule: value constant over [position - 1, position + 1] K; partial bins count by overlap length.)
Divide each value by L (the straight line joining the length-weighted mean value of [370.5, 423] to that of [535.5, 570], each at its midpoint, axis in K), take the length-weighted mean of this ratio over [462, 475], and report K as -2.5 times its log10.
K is 0.05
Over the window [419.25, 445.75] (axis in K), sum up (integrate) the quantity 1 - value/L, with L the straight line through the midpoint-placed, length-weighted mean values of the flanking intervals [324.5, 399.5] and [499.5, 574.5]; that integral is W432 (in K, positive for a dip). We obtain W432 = 1.0 K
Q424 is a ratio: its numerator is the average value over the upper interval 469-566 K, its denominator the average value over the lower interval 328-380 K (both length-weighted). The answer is 0.90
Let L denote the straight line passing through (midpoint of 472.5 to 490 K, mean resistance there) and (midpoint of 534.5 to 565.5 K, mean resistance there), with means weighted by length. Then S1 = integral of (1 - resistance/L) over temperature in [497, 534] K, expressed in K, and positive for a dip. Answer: -1.3 K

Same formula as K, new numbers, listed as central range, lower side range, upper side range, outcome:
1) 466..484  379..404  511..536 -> 0.082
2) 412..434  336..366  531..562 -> 0.063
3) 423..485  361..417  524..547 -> 0.043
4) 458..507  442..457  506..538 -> 0.058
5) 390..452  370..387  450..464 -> 0.021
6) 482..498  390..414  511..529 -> 0.066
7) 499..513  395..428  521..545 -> 0.031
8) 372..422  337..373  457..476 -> 0.010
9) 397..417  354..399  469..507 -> 0.039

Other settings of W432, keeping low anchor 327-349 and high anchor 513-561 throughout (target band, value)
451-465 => 0.8 K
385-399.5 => 0.4 K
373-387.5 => 0.0 K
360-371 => 0.0 K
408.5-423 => 0.9 K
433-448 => 0.5 K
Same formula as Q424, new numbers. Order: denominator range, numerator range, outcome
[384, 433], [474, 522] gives 0.96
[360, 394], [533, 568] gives 0.91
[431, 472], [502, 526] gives 1.00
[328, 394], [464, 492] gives 0.88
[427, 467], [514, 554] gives 1.00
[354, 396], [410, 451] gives 0.94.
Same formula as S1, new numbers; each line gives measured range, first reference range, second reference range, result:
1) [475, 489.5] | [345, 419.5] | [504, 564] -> 1.0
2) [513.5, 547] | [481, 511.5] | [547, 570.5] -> -1.1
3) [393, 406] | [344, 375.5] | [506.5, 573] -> 0.5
